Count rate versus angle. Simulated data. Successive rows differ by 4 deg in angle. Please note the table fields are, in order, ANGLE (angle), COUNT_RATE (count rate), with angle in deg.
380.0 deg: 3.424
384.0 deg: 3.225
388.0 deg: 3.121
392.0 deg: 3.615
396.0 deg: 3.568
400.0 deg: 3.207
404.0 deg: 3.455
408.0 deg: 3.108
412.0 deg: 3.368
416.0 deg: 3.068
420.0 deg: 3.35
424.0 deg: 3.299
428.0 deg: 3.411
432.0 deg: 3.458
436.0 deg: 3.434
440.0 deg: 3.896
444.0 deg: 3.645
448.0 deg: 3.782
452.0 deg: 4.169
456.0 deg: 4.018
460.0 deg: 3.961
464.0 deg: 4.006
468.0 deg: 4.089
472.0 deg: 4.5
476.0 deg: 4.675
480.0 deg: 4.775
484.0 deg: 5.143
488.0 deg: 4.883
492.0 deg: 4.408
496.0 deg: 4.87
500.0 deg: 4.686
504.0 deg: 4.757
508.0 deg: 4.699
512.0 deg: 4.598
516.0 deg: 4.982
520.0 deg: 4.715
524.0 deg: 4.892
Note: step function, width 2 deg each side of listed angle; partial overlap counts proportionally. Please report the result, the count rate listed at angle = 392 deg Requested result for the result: 3.615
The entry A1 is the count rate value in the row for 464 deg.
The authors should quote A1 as 4.006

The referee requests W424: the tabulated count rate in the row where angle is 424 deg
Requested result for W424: 3.299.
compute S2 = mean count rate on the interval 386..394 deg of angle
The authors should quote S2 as 3.37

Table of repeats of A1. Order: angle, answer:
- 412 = 3.368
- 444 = 3.645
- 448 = 3.782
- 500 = 4.686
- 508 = 4.699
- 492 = 4.408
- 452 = 4.169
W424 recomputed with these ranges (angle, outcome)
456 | 4.018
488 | 4.883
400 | 3.207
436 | 3.434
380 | 3.424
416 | 3.068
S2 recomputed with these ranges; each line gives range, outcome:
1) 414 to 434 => 3.32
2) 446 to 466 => 3.99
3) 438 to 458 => 3.9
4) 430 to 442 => 3.6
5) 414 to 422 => 3.21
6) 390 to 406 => 3.46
